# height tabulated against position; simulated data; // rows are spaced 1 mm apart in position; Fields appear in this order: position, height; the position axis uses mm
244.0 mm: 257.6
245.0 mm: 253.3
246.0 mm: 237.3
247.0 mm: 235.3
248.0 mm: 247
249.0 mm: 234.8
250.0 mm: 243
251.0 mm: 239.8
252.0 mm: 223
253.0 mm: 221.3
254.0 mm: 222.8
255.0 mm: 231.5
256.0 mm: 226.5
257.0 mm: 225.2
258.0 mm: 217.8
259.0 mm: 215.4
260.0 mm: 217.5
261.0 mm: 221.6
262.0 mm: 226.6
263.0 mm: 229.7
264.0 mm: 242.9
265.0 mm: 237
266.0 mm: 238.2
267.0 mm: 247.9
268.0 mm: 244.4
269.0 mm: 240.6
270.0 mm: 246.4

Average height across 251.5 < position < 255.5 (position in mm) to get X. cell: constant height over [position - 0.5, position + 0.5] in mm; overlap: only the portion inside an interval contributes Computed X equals 225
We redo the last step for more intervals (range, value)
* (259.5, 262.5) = 222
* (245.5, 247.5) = 236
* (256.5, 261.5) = 220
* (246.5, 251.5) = 240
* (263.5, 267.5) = 242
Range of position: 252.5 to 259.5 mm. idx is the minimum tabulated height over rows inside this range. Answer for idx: 215.4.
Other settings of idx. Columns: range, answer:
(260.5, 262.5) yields 221.6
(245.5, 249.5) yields 234.8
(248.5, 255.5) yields 221.3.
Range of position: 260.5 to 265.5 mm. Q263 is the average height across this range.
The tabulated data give 232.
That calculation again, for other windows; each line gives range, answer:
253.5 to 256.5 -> 227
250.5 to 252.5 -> 231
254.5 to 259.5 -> 223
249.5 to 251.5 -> 241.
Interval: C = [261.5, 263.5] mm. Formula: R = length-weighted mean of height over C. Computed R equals 228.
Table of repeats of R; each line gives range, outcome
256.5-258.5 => 222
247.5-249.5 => 241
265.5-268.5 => 244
